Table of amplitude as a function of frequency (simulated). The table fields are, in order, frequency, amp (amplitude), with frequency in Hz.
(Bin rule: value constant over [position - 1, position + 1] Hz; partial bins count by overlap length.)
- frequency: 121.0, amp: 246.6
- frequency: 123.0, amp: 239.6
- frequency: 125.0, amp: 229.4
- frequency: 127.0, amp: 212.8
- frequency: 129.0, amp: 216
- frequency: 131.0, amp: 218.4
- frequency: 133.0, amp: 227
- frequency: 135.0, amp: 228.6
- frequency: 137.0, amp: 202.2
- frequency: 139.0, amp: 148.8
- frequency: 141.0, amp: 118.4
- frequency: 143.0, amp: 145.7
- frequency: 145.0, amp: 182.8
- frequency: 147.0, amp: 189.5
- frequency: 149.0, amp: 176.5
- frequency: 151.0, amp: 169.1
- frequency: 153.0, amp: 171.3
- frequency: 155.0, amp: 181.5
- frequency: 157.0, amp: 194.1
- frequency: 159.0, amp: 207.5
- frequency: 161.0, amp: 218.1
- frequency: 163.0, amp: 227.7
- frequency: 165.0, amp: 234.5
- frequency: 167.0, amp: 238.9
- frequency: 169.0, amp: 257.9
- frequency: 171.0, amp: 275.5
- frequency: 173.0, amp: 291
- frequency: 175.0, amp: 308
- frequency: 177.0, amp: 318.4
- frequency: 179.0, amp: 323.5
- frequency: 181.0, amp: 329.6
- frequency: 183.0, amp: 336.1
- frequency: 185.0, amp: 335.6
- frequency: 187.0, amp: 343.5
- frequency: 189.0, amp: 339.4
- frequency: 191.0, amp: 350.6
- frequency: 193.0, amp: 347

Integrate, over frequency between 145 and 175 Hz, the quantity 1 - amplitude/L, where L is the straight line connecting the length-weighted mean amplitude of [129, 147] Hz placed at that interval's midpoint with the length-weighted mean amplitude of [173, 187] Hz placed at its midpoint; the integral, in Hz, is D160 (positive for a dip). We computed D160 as 4.8 Hz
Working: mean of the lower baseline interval 186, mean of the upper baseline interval 324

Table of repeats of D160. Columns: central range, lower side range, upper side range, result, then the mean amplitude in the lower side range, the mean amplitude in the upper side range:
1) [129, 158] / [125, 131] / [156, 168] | 4.7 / 218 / 220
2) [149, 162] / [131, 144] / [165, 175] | 2.3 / 182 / 267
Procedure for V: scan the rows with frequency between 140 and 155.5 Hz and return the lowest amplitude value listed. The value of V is 118.4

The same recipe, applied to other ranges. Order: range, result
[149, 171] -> 169.1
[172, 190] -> 291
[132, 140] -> 148.8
